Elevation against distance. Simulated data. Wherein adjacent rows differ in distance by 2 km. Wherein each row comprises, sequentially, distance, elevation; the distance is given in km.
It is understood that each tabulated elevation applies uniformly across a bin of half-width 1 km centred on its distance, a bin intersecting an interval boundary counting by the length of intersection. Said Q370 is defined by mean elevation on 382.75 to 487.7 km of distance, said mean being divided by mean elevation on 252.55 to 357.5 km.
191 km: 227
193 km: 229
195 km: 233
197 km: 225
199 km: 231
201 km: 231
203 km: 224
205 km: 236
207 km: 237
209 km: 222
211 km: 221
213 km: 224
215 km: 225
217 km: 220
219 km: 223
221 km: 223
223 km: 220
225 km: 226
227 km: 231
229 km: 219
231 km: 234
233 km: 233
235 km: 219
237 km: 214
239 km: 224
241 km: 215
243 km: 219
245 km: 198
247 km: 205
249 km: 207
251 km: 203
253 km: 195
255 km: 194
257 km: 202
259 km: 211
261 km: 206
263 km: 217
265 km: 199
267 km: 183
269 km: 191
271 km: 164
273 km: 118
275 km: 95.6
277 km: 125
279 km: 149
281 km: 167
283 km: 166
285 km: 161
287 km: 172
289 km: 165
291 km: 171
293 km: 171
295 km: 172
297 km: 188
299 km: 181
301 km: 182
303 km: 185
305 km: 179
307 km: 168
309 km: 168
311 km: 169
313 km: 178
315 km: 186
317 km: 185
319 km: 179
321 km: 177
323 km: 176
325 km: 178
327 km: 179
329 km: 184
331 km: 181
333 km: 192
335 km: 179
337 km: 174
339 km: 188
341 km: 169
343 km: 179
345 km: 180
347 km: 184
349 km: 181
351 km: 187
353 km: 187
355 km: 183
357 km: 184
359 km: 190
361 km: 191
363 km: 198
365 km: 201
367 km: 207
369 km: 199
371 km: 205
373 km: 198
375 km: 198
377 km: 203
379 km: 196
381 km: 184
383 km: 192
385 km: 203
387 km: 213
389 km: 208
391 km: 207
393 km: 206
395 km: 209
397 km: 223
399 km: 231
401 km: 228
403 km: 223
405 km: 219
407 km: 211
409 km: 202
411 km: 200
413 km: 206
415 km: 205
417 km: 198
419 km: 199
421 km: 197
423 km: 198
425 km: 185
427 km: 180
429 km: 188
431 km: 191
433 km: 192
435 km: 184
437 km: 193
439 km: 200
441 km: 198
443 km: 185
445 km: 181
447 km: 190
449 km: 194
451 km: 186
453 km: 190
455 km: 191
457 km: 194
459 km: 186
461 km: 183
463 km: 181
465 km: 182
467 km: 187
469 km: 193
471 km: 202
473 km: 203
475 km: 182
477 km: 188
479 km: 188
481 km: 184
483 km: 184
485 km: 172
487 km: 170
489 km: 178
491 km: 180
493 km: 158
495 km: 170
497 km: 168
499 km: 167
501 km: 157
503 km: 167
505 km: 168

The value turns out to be 1.11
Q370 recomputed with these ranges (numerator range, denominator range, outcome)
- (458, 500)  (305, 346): 1.02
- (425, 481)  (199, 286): 0.93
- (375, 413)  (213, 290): 1.06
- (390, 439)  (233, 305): 1.10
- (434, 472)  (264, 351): 1.10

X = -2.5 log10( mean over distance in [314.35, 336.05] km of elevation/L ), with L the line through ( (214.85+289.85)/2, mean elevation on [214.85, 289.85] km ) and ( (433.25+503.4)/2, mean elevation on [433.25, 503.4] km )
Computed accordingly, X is 0.059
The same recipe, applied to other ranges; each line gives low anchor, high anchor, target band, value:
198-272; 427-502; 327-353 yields 0.11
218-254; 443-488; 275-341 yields 0.20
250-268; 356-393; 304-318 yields 0.14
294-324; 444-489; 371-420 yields -0.13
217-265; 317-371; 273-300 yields 0.26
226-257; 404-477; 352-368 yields 0.05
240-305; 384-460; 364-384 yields -0.03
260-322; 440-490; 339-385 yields -0.08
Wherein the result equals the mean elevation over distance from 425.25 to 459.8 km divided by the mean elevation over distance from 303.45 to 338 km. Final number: 1.06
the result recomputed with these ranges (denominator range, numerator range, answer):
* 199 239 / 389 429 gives 0.91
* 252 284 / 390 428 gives 1.19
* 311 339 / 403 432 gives 1.10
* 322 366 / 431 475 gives 1.03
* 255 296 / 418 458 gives 1.12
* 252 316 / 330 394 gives 1.10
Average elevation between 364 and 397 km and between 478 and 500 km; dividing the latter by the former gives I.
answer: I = 0.9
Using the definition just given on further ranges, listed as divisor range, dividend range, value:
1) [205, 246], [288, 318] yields 0.79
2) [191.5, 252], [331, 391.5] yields 0.86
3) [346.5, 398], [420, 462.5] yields 0.96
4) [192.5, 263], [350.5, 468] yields 0.90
